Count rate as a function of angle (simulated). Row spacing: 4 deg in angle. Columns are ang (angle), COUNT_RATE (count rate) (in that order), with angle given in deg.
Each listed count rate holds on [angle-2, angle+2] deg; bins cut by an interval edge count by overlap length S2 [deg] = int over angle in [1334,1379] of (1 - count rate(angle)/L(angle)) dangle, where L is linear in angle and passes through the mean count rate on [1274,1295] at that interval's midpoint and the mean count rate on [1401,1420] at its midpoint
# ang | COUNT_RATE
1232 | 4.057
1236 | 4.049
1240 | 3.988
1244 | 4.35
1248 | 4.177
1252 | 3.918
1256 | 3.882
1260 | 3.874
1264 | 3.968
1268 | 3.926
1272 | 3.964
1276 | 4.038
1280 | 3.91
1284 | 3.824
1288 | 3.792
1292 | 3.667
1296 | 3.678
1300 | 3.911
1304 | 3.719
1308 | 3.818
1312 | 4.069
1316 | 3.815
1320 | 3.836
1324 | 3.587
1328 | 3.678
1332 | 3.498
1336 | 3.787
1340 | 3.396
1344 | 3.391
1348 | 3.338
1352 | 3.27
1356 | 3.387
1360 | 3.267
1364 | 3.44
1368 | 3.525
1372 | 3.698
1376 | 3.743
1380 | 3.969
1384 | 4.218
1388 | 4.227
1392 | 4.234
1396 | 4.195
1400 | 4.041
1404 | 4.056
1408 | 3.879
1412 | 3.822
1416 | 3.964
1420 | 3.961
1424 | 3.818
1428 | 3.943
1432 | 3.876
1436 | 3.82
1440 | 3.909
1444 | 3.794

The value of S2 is 4.7 deg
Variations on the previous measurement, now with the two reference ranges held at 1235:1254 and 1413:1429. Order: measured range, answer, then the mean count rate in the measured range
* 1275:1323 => 2.51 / 3.83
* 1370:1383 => 0.41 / 3.84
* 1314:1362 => 5.77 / 3.52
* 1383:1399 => -1.06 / 4.21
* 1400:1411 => -0.10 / 3.97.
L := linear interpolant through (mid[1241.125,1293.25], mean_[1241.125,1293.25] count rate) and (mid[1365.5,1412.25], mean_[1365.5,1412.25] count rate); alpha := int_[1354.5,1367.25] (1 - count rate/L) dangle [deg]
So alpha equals 1.88 deg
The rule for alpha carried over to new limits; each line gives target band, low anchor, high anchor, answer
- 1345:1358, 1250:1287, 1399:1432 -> 1.9 deg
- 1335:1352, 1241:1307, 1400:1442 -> 2.1 deg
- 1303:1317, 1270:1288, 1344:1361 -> -0.8 deg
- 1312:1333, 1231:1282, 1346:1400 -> 0.7 deg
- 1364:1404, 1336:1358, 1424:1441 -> -3.9 deg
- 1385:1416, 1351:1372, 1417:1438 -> -3.1 deg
